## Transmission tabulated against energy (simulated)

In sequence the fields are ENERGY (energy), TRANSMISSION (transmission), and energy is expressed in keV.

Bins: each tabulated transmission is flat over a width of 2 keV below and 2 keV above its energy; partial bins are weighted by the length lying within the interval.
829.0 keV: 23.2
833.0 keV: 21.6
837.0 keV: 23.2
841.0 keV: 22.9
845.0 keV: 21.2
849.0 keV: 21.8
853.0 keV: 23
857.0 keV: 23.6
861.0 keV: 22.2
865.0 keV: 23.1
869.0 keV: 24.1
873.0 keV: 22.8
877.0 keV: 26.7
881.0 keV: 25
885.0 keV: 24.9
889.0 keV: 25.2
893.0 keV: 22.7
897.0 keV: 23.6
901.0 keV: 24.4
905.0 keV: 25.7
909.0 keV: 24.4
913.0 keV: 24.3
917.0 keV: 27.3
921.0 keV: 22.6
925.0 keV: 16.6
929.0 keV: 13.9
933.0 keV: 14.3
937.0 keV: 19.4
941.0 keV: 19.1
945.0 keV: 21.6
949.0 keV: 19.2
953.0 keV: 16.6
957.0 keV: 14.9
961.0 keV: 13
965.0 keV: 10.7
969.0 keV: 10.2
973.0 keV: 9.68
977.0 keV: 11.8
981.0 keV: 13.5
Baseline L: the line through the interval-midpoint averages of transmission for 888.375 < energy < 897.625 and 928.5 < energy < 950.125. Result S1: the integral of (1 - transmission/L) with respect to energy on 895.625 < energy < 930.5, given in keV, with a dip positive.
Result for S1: -2.09 keV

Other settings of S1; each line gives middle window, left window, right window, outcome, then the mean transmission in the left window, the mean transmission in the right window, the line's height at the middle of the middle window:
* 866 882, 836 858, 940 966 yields -2.7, 22.5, 16.6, 21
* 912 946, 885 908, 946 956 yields 1.4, 24.4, 18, 20.6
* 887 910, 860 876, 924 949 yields -3.9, 23.3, 17.7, 20.8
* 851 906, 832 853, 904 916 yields -0.8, 22.2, 24.9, 23.7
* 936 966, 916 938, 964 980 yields -4.9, 18.6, 10.8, 14.4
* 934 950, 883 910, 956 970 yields -3.6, 24.4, 12.2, 16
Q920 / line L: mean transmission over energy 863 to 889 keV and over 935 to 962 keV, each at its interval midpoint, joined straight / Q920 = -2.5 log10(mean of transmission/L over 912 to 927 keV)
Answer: -0.10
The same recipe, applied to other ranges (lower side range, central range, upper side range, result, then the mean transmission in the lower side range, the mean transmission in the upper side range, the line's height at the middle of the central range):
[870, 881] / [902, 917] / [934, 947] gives -0.14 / 24.7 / 19.6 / 22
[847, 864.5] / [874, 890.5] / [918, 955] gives -0.19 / 22.7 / 18.4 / 21.3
